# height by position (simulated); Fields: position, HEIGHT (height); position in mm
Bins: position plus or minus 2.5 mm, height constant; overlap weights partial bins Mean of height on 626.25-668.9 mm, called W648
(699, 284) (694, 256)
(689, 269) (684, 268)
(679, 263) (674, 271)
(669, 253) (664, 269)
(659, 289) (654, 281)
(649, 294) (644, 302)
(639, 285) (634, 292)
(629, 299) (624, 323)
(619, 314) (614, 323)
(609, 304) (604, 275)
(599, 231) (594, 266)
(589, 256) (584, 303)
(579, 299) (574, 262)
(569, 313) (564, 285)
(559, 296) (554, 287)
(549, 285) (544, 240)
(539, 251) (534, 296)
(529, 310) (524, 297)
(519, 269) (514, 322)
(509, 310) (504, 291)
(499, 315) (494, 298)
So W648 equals 287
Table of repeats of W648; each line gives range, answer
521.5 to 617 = 283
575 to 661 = 290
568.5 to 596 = 281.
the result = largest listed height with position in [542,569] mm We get 313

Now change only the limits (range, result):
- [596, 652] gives 323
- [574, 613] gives 304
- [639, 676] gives 302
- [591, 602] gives 266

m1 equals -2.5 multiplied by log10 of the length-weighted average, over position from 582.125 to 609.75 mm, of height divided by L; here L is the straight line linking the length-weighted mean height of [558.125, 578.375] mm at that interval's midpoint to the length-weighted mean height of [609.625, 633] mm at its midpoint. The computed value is 0.12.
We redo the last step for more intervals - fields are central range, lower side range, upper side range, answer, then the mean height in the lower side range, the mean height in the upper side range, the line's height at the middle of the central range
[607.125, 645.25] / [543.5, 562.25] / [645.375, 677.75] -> -0.10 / 281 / 277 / 278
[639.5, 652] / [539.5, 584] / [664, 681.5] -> -0.10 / 283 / 263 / 268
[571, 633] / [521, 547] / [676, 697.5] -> -0.06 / 279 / 265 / 273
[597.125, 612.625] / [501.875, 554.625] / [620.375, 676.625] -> 0.05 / 287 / 288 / 287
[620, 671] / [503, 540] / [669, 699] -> -0.07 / 295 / 266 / 273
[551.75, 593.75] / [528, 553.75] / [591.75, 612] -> -0.05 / 275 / 270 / 273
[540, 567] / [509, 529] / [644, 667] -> 0.07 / 300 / 285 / 296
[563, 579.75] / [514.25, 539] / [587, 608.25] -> -0.07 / 291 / 261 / 272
